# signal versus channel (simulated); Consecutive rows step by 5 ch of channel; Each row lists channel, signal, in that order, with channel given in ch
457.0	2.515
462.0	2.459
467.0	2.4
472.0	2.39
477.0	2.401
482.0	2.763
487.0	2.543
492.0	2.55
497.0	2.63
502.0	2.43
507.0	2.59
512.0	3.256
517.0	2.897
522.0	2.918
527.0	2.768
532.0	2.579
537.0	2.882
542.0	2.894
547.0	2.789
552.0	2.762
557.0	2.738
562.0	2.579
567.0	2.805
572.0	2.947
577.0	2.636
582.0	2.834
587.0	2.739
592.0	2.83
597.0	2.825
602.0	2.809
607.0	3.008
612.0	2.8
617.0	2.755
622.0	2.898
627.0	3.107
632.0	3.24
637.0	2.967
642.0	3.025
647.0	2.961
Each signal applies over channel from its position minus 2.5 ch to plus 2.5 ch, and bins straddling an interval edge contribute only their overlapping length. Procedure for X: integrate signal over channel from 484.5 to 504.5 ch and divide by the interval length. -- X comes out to 2.54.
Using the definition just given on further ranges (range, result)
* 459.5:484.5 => 2.48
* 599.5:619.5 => 2.84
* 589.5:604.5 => 2.82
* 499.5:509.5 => 2.51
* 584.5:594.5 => 2.78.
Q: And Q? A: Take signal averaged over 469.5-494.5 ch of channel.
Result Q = 2.53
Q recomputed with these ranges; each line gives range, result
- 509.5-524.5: 3.02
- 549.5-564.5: 2.69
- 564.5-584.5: 2.81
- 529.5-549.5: 2.79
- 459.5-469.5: 2.43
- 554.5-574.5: 2.77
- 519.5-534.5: 2.76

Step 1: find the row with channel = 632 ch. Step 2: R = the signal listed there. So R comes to 3.24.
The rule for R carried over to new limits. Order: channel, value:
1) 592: 2.83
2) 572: 2.947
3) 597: 2.825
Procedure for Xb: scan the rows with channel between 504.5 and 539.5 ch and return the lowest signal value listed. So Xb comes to 2.579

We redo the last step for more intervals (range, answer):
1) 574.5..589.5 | 2.636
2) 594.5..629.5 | 2.755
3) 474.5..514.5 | 2.401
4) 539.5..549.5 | 2.789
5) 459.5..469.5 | 2.4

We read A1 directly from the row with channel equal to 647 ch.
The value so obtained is 2.961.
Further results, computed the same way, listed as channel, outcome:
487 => 2.543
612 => 2.8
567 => 2.805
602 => 2.809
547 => 2.789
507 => 2.59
